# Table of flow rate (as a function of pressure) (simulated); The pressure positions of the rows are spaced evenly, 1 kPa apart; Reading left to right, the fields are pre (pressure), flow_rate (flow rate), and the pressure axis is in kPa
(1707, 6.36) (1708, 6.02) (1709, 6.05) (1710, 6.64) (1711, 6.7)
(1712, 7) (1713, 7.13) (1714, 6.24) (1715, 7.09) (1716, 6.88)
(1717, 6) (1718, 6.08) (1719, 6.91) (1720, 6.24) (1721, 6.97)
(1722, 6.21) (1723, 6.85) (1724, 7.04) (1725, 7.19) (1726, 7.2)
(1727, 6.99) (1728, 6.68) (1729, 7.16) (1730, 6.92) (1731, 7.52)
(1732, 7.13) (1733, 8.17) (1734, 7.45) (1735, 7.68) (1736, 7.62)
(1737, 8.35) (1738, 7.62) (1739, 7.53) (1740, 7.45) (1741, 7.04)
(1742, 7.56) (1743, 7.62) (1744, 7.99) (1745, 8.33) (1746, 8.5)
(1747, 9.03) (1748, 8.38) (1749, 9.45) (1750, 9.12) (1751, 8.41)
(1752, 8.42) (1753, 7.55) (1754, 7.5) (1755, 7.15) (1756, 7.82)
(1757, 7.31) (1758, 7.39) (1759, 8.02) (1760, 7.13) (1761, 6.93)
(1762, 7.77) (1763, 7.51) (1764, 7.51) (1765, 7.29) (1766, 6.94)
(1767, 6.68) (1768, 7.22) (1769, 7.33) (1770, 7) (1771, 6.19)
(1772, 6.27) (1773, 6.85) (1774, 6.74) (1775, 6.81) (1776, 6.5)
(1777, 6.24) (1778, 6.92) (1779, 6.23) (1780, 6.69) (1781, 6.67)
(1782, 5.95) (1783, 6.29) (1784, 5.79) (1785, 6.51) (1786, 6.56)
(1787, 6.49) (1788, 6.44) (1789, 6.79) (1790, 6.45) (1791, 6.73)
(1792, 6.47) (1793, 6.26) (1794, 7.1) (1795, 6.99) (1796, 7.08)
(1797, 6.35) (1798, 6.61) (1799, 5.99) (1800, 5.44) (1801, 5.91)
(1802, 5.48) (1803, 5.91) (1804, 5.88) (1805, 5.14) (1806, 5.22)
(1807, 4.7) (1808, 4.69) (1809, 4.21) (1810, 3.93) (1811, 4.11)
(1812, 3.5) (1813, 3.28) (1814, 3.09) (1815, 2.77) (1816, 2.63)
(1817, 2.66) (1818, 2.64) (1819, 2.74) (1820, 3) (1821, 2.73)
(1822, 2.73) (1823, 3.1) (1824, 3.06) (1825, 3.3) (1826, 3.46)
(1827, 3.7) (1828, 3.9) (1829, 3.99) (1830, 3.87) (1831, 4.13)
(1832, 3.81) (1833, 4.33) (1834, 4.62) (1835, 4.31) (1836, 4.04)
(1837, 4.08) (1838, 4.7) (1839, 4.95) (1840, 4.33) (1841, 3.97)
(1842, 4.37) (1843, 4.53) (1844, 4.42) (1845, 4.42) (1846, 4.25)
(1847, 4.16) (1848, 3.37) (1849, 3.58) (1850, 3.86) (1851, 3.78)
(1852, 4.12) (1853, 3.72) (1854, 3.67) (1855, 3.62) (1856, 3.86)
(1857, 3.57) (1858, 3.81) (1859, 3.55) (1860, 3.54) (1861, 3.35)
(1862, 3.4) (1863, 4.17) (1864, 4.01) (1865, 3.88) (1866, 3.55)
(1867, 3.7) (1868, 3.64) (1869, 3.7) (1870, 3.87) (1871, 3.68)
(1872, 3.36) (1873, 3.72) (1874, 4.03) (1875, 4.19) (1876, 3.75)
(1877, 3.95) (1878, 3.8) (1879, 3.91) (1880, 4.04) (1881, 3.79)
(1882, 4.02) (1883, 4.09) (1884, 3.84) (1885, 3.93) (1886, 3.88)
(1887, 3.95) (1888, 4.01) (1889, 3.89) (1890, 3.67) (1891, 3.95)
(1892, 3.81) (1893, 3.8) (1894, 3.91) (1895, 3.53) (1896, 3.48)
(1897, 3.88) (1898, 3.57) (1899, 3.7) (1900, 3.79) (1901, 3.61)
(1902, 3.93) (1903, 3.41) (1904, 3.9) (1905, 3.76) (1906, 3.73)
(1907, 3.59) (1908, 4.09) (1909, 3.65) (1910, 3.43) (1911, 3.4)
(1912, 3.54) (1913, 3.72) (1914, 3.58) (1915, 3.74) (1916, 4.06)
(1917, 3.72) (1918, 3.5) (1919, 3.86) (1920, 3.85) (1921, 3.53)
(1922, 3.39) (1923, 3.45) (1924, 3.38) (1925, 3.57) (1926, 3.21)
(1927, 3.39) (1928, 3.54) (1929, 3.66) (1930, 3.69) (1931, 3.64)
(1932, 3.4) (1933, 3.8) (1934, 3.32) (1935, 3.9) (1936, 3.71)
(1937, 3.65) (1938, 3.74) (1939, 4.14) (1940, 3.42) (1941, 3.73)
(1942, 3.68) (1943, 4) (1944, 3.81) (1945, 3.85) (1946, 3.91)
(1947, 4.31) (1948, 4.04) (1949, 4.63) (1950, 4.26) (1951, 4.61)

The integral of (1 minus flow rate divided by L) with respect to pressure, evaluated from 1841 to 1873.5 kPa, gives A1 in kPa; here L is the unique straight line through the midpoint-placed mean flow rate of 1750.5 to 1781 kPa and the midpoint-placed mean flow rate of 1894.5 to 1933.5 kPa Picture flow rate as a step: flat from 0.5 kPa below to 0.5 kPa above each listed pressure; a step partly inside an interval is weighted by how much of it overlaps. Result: 7.5 kPa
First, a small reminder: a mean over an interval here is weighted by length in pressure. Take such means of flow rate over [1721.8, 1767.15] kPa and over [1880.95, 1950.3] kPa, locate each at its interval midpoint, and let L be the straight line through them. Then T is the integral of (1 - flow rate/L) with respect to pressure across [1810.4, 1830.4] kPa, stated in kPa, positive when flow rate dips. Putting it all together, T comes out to 9.1 kPa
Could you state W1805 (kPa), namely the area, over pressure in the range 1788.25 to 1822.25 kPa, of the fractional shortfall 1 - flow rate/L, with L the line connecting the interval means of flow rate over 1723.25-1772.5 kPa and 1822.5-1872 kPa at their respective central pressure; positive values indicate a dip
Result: 3.9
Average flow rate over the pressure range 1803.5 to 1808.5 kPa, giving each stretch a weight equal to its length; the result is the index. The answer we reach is 5.13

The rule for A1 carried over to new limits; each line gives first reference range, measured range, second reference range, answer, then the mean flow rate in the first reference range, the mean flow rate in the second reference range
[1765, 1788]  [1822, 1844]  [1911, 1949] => 6.0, 6.6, 3.7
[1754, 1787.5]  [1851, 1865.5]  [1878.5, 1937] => 3.3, 6.88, 3.71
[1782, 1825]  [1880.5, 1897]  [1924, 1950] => 1.4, 4.98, 3.75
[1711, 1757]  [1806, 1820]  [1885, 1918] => 5.4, 7.44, 3.74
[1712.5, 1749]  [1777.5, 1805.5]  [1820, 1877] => -4.1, 7.33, 3.84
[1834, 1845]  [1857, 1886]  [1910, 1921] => 2.1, 4.38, 3.68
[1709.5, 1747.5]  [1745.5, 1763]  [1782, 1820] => -3.9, 7.23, 5.24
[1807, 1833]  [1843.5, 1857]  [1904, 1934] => -1.5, 3.44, 3.62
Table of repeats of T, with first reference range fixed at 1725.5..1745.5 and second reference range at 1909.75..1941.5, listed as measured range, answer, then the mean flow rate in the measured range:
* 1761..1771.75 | -0.4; 7.11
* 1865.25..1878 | 2.6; 3.77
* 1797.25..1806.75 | 0.7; 5.72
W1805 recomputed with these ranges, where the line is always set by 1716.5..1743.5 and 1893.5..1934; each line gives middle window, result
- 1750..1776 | -3.03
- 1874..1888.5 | 1.07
